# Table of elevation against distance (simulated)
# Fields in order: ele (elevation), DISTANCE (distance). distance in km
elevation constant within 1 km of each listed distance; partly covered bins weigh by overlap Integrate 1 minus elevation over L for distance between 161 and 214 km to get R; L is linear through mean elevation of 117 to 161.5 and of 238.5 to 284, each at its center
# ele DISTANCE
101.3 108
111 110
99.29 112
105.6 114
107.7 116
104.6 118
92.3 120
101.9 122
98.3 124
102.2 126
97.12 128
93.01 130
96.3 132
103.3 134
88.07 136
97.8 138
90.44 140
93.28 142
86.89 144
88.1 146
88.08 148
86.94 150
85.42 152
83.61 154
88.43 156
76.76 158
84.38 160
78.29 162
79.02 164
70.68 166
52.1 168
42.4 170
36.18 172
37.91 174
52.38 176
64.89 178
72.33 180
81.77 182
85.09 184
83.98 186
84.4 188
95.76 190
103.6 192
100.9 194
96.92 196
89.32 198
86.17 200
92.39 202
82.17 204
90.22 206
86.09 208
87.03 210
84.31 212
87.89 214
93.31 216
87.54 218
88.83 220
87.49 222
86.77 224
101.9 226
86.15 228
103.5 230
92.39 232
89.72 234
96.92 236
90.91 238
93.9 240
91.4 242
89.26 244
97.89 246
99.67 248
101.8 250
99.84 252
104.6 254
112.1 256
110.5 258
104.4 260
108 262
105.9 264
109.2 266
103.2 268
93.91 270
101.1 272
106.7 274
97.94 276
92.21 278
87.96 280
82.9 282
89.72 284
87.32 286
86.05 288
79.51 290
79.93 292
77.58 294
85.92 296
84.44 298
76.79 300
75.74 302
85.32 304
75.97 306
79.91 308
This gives 9.7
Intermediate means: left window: 92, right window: 99.4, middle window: 77.7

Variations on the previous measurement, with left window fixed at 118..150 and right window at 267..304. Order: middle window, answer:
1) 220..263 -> -3.52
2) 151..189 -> 9.20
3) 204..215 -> 0.57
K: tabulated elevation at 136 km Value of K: 88.07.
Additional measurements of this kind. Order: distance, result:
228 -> 86.15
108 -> 101.3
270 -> 93.91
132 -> 96.3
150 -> 86.94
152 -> 85.42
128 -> 97.12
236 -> 96.92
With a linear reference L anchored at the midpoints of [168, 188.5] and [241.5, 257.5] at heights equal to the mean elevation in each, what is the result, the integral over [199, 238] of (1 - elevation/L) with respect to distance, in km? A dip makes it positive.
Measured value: -2.9 km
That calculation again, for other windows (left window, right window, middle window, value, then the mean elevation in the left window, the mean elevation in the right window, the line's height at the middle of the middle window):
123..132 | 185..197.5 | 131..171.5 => 5.8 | 97.5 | 94.1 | 96.2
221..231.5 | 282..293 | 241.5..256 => -1.5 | 93.1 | 84.4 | 89.9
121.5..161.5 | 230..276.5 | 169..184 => 5.9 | 91.2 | 100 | 94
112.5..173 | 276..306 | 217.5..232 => -1.2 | 86.7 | 83.9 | 85.2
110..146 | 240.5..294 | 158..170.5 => 3.6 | 97.6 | 96.6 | 97.4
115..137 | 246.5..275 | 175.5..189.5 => 3.4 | 98.6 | 104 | 101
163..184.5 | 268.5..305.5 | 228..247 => -4.5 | 60.8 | 87.3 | 75.7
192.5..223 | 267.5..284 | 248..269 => -2.7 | 89.6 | 95.1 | 93.7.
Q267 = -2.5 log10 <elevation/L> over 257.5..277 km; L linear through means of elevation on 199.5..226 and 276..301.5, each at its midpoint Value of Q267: -0.21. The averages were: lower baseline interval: 88.3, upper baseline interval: 84.6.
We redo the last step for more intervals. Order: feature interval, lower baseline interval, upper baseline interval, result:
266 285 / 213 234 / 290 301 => -0.15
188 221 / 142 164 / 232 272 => 0.02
